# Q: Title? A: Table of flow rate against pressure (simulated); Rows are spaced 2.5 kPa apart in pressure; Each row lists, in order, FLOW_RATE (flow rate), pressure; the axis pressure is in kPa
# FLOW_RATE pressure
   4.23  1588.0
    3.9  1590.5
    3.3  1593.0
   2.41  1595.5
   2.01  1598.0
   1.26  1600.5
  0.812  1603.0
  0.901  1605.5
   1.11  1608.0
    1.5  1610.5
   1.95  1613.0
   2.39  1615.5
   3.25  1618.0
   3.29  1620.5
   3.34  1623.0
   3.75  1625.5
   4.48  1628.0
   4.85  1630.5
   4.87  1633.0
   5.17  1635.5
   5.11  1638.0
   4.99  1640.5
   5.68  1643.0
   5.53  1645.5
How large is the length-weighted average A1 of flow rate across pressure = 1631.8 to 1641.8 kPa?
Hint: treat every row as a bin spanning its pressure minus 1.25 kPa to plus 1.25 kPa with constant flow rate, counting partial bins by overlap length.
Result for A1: 5.04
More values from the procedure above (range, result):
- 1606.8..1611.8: 1.31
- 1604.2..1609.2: 1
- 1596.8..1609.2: 1.22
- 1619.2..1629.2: 3.71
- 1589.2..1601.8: 2.58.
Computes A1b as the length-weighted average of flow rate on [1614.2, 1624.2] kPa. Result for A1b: 3.06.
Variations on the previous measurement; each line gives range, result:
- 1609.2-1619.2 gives 2.26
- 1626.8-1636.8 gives 4.85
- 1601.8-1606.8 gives 0.859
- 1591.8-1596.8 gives 2.84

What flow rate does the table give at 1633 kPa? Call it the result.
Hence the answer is 4.87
